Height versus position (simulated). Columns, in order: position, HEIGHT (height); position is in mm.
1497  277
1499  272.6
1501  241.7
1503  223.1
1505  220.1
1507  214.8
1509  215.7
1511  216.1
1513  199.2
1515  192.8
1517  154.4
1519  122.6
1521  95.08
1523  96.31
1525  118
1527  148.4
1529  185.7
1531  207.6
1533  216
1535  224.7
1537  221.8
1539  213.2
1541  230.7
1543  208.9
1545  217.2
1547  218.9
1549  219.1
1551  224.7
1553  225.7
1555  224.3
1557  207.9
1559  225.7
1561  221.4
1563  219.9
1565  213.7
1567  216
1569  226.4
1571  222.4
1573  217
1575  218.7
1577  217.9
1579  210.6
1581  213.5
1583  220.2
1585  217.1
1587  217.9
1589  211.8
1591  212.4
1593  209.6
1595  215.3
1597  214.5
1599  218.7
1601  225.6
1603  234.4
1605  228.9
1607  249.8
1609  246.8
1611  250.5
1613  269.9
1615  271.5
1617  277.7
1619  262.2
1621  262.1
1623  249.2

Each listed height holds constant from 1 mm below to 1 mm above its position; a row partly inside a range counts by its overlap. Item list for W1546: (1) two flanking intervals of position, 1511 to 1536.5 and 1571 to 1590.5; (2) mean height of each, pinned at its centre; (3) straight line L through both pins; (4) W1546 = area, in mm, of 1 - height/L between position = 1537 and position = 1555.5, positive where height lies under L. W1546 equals -3.4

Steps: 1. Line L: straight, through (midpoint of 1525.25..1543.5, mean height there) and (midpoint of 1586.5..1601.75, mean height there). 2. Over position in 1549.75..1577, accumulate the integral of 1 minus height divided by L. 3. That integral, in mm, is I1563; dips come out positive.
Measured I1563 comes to -1.5 mm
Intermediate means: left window 203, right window 215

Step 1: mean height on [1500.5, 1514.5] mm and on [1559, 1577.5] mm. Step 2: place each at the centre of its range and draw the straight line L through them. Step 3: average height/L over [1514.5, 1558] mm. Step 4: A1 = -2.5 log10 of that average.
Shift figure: 0.15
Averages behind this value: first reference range 217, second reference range 220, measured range 190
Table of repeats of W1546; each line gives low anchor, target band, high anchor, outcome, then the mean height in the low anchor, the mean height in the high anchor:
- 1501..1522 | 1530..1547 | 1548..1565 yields -0.8 mm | 188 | 221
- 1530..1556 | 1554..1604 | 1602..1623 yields 4.1 mm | 219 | 255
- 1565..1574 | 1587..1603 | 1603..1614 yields 1.4 mm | 220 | 248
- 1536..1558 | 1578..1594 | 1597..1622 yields 1.6 mm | 219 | 248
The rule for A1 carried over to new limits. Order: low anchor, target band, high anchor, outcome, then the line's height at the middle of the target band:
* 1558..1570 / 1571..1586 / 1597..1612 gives 0.04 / 226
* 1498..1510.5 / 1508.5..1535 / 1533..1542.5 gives 0.32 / 226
